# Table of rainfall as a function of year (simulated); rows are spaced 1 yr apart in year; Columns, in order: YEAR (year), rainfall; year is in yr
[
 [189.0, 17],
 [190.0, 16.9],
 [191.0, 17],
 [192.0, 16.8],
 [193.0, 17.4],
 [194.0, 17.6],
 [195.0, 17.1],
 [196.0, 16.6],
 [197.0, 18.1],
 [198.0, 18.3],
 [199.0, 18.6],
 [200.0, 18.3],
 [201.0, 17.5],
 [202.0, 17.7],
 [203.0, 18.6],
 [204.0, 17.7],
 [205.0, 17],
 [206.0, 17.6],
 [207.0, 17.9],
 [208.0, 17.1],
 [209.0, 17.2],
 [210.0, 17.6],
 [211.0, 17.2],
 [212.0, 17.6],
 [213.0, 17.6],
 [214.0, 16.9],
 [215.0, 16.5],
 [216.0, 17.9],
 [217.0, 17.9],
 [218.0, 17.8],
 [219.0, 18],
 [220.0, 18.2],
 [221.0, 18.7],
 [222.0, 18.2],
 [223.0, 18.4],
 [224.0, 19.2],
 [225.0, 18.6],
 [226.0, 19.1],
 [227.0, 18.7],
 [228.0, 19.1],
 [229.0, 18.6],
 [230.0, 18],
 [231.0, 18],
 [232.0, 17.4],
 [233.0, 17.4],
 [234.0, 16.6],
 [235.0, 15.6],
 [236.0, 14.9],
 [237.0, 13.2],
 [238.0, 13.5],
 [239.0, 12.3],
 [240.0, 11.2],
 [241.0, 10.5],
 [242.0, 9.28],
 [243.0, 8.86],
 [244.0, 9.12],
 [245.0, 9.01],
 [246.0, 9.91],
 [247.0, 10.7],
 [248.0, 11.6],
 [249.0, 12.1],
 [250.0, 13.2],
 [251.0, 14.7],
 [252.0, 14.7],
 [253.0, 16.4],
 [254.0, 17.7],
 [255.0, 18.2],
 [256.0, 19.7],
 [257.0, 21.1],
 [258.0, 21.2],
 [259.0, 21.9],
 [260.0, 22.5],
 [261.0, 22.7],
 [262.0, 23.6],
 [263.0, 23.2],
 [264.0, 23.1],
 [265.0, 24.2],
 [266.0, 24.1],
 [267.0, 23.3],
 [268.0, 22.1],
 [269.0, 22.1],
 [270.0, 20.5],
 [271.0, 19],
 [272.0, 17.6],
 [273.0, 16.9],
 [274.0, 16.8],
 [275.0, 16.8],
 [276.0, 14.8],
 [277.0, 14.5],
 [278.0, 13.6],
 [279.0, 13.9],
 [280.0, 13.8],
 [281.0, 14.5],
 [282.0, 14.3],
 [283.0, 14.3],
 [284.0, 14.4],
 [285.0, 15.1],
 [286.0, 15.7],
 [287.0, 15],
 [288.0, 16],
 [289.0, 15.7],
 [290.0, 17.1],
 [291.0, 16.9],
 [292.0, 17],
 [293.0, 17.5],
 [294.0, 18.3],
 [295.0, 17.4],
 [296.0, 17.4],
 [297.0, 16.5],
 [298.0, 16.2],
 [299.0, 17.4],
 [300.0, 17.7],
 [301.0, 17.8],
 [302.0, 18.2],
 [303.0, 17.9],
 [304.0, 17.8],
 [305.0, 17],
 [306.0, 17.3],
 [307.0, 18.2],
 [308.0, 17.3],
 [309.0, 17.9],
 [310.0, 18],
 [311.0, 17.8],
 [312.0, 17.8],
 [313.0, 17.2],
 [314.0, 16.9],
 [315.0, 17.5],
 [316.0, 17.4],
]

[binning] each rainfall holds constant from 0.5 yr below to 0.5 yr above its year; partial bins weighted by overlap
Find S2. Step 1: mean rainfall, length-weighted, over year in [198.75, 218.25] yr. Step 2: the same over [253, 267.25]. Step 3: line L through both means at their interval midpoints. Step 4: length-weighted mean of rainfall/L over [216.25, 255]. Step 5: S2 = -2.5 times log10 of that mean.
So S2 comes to 0.27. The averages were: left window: 17.6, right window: 21.7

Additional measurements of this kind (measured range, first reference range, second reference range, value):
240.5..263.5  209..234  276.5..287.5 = 0.023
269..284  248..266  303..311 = 0.172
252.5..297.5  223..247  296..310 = -0.121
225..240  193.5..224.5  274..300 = 0.045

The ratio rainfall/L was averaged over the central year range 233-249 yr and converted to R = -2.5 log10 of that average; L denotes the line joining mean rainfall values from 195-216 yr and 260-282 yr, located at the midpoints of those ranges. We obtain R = 0.468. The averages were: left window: 17.6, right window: 19.1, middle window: 11.9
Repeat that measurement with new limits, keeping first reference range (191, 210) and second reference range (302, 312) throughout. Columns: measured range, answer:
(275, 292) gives 0.17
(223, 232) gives -0.06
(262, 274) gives -0.21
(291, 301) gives 0.03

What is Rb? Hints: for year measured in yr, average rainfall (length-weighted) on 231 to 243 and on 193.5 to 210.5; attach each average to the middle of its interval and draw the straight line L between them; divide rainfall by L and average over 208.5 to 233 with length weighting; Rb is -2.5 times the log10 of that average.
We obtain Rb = -0.16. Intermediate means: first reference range 17.7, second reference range 13.8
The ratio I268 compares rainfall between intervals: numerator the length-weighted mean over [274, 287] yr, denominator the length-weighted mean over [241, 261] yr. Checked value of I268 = 1.0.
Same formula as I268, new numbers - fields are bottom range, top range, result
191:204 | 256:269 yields 1.28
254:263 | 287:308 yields 0.81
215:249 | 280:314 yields 1.10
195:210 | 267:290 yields 0.93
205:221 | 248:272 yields 1.13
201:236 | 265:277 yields 1.09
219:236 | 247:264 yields 1.02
